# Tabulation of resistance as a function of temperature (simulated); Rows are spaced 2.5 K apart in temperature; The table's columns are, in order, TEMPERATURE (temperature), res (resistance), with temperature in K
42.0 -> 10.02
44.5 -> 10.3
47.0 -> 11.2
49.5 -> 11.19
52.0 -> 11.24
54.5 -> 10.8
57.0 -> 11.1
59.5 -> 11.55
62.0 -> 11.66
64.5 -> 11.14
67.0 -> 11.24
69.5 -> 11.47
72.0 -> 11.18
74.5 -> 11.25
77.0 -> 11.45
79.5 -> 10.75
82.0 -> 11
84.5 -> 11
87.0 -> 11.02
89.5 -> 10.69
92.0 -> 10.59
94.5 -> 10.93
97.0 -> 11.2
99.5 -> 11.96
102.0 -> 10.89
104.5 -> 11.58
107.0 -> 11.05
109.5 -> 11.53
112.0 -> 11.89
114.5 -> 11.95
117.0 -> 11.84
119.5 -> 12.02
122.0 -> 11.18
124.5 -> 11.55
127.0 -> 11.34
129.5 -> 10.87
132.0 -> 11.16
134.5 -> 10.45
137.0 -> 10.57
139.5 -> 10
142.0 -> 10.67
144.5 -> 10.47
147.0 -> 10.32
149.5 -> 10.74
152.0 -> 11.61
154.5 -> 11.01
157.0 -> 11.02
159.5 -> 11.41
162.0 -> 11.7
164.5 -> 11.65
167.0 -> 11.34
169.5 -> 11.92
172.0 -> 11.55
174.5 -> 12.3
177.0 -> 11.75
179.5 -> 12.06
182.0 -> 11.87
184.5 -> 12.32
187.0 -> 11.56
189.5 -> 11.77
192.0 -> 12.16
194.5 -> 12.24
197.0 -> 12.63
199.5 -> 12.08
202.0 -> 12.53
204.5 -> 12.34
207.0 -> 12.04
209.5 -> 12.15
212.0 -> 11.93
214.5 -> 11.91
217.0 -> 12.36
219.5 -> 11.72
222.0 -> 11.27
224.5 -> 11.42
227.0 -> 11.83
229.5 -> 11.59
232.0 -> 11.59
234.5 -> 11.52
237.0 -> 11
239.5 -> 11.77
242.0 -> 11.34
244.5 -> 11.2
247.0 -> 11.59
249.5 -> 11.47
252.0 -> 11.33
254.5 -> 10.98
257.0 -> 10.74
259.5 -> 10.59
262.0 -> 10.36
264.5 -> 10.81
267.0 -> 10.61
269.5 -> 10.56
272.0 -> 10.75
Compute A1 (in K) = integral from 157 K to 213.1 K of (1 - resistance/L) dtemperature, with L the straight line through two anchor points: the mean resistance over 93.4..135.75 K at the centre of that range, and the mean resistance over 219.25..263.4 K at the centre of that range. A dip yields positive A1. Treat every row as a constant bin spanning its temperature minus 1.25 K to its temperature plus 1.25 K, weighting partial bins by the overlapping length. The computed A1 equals -3.1 K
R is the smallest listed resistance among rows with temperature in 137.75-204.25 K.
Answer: 10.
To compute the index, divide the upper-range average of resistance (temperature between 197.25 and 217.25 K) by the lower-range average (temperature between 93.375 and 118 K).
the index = 1.06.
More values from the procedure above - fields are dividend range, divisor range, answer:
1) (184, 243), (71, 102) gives 1.07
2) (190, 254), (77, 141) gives 1.06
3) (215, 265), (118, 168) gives 1.03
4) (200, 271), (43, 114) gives 1.02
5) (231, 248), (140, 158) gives 1.06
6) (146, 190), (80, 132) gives 1.02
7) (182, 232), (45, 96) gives 1.08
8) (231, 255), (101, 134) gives 1.00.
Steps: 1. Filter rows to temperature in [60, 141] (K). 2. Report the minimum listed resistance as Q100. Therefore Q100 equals 10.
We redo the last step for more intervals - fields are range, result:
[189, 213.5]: 11.77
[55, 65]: 11.1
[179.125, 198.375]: 11.56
